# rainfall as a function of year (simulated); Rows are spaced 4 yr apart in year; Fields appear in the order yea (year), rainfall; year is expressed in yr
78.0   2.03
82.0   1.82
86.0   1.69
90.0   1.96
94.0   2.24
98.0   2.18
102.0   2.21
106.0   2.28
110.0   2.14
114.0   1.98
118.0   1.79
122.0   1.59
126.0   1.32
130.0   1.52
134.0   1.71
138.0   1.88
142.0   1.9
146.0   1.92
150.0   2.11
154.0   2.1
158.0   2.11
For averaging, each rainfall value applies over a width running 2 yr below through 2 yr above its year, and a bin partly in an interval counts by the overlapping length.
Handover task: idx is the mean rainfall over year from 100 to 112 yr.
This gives 2.21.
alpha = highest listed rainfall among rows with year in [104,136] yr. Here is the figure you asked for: 2.28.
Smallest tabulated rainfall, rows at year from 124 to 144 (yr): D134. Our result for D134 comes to 1.32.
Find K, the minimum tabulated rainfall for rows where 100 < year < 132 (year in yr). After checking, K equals 1.32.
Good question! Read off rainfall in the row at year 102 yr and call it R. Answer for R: 2.21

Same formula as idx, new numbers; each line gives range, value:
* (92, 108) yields 2.23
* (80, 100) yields 1.98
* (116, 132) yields 1.55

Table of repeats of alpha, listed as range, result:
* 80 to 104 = 2.24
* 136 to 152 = 2.11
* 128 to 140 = 1.88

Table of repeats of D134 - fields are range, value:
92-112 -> 2.14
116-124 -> 1.59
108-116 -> 1.98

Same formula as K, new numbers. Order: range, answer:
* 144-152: 1.92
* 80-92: 1.69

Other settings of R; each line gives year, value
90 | 1.96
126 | 1.32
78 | 2.03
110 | 2.14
